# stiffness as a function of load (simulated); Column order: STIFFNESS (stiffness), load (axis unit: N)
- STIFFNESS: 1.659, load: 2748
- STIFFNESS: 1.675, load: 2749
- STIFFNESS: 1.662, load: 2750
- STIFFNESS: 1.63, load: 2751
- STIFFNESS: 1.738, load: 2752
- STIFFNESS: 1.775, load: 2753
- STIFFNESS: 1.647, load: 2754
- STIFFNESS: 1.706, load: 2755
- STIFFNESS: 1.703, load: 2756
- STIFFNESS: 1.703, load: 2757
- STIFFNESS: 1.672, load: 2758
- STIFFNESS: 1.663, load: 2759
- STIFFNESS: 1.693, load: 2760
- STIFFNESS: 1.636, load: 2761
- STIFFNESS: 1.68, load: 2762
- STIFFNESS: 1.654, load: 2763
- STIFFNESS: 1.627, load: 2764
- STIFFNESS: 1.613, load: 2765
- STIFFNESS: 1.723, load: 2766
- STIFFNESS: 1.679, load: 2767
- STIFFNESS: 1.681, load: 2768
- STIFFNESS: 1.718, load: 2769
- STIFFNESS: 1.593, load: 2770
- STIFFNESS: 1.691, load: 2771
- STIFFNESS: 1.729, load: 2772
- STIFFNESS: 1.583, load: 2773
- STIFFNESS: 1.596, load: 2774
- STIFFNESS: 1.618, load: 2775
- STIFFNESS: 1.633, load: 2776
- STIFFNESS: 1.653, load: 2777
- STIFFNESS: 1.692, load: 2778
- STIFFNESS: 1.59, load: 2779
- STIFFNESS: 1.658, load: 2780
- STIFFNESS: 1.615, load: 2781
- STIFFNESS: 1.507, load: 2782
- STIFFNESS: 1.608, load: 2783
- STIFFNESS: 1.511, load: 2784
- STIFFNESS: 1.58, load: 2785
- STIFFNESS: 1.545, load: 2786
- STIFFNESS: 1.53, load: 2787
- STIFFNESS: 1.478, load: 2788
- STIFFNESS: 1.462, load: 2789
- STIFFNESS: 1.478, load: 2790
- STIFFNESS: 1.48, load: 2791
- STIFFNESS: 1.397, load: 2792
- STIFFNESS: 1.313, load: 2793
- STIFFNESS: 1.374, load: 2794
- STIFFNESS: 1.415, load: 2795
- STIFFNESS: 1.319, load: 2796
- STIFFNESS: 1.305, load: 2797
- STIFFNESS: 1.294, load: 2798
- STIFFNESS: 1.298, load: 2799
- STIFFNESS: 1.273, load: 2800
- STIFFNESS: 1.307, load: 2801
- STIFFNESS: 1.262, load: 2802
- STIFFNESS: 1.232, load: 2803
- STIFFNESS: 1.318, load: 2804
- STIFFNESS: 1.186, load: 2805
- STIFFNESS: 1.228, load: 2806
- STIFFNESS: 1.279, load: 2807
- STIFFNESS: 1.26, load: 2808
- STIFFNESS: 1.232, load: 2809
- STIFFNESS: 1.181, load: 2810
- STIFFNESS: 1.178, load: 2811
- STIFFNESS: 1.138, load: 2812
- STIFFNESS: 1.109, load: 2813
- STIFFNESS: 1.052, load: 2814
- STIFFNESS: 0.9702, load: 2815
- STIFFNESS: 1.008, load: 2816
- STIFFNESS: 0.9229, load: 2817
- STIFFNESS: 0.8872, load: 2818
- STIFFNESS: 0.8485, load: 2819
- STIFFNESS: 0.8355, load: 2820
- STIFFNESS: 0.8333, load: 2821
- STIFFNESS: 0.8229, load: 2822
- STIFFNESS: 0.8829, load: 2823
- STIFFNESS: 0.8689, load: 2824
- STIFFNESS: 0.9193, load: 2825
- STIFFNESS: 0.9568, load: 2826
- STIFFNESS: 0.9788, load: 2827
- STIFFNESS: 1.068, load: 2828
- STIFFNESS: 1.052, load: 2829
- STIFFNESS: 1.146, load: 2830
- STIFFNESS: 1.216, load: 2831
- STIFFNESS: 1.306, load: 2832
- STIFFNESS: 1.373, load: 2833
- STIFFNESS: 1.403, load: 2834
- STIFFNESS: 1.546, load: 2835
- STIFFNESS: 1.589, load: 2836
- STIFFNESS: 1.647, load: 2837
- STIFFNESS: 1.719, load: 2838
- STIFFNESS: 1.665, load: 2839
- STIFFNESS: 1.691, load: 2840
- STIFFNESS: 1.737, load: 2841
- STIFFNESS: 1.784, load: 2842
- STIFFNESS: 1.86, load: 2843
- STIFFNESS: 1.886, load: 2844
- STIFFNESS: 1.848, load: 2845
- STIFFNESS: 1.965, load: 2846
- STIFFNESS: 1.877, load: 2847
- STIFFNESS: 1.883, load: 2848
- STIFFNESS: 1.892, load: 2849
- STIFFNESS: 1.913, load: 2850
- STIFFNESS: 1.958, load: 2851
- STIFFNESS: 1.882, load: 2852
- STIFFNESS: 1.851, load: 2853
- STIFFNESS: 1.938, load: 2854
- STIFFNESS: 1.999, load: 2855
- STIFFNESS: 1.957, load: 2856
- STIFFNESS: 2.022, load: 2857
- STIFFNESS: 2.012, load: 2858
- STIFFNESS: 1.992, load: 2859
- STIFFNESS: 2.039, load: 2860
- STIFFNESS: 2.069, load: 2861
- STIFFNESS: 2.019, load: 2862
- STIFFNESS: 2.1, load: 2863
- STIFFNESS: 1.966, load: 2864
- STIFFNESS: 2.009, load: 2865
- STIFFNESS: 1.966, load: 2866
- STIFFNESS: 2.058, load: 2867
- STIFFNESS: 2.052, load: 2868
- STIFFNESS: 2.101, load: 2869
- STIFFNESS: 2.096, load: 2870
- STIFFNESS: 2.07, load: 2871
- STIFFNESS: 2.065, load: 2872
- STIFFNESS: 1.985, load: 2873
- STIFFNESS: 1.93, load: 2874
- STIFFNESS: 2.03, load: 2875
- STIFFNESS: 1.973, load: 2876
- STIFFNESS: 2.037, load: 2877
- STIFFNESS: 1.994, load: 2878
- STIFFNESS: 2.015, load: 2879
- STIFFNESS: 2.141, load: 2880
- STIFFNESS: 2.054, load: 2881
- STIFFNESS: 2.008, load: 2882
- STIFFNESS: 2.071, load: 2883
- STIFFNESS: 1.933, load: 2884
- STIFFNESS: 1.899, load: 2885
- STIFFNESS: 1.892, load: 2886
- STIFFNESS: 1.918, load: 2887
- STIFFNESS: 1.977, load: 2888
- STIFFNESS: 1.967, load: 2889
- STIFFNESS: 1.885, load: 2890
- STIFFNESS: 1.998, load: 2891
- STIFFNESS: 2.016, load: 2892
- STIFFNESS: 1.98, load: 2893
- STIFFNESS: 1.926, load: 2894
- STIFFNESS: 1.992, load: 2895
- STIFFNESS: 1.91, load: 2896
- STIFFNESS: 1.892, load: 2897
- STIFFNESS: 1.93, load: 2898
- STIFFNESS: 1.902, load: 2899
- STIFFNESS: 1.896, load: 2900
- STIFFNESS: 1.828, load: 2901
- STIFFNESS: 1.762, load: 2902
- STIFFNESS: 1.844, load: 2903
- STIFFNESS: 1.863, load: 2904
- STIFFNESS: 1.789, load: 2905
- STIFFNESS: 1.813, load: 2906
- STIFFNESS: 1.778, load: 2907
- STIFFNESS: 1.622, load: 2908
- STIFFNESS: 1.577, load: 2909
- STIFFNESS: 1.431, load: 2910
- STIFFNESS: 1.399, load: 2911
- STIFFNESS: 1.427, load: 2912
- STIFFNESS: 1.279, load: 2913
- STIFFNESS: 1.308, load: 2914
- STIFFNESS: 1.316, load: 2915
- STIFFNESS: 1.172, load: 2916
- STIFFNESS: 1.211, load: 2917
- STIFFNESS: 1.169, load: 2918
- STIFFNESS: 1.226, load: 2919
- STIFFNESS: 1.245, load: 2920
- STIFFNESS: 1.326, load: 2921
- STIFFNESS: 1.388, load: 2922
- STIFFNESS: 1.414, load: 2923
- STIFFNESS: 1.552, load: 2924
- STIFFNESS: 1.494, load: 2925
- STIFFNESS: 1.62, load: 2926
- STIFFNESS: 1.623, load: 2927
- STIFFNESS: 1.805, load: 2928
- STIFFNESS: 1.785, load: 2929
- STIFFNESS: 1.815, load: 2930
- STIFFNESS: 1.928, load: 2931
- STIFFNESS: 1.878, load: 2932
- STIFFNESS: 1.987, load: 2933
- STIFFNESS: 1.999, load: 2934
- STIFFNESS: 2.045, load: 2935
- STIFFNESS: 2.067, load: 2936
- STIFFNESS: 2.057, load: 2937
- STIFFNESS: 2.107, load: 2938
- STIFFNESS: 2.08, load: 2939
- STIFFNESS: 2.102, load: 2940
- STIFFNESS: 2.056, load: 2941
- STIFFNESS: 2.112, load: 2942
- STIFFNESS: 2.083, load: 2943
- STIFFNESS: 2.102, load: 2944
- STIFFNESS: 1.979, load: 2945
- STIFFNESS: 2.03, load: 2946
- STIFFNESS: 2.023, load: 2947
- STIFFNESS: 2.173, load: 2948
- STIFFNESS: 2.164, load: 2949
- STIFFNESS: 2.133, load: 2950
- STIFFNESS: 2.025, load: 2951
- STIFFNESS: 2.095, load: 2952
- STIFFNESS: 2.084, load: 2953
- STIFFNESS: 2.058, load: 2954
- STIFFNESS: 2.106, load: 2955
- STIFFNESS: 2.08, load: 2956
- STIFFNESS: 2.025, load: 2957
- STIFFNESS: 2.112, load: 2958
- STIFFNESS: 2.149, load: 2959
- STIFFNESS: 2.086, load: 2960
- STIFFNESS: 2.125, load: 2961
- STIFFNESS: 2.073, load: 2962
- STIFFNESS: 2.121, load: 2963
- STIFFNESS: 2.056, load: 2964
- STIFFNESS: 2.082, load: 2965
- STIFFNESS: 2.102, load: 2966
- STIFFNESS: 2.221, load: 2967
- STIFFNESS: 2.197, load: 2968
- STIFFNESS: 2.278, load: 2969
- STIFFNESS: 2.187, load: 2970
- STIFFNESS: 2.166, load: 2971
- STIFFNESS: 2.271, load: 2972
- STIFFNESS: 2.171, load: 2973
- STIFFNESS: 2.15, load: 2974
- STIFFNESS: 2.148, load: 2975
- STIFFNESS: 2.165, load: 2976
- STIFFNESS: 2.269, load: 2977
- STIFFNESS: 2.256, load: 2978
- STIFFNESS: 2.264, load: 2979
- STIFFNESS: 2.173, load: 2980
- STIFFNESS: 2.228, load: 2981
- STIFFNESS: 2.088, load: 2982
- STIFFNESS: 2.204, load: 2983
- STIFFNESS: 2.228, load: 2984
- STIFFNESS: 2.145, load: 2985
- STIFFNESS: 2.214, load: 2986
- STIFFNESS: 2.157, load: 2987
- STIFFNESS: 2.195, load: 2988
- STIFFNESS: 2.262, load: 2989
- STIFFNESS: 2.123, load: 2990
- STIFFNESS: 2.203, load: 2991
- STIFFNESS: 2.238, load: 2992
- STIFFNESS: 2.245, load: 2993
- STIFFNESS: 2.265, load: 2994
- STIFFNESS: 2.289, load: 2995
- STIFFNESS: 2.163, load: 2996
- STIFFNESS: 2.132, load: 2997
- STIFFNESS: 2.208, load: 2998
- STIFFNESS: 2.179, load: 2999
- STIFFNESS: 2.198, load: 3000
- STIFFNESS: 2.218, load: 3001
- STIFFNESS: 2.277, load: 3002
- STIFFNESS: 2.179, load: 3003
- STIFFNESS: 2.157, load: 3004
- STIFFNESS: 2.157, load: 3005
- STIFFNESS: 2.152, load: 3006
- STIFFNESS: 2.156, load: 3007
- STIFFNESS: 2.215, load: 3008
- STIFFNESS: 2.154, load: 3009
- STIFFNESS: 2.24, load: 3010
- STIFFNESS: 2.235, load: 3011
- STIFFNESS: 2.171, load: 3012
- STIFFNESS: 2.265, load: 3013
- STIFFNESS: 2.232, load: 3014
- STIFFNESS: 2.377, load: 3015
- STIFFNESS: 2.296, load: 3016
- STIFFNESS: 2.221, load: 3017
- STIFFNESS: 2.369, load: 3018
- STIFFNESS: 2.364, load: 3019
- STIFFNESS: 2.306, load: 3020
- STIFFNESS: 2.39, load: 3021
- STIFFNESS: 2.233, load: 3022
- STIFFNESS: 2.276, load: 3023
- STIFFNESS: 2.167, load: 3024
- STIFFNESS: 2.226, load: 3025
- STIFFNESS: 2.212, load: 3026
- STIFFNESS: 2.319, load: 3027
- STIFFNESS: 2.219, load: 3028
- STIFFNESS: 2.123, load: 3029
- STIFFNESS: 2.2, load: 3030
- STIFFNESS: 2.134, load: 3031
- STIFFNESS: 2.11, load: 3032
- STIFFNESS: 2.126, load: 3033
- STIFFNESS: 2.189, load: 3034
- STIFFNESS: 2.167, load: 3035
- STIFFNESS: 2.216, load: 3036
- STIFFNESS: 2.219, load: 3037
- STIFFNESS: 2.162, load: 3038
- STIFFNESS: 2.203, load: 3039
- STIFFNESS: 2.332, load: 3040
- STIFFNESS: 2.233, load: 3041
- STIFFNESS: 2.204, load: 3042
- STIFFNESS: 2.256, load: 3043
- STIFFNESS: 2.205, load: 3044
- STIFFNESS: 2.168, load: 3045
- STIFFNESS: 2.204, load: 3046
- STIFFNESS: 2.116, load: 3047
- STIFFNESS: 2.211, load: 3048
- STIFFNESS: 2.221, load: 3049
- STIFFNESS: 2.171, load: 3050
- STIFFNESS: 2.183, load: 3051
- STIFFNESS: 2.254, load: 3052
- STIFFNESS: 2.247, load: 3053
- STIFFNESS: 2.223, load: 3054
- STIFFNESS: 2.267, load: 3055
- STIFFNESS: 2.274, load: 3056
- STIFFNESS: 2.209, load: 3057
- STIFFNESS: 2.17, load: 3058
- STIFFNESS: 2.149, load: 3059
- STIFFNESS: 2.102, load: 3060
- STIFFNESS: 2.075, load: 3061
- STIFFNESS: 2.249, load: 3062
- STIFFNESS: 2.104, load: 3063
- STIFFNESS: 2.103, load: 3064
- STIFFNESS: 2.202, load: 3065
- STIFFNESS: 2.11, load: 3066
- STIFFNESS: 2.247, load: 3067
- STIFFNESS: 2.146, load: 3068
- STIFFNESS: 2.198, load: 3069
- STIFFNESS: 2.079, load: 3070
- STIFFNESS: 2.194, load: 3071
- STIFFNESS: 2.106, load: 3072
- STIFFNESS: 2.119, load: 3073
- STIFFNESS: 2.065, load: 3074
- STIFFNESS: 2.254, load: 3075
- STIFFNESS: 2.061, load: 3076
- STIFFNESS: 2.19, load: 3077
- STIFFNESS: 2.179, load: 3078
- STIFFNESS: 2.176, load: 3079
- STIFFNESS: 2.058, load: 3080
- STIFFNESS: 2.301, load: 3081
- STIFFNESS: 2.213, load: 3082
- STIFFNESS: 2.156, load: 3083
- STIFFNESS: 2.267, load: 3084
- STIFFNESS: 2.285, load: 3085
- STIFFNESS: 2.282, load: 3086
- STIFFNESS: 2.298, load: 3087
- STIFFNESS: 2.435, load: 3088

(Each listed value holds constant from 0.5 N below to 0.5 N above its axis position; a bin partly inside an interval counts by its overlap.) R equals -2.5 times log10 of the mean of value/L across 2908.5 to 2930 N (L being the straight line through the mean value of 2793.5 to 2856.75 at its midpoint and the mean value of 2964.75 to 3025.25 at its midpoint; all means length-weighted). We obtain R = 0.28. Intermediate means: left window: 1.38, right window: 2.22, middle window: 1.43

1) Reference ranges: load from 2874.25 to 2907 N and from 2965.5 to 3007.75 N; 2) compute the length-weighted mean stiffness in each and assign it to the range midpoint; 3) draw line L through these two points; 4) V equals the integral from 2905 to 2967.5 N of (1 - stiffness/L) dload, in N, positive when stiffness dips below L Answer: 7.2 N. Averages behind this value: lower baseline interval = 1.94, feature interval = 1.83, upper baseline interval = 2.2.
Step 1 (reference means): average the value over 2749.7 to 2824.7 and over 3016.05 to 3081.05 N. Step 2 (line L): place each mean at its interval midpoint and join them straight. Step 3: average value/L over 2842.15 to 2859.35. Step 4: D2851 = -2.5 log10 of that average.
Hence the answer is -0.20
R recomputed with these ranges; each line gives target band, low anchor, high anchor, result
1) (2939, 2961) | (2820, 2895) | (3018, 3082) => -0.060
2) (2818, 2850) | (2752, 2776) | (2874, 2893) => 0.317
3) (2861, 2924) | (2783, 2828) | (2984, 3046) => -0.126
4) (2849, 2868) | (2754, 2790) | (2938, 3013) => -0.075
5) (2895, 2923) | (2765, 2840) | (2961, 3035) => 0.151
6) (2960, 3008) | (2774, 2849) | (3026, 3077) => -0.123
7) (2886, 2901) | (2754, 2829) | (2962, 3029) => -0.084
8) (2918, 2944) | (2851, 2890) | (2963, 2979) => 0.182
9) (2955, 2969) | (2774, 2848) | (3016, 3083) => -0.123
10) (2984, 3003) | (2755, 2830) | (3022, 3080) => -0.105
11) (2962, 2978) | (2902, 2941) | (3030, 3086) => -0.179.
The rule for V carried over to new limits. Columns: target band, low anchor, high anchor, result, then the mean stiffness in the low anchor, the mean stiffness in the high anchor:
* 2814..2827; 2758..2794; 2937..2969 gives 6.2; 1.6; 2.1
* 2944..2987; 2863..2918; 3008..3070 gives -2.3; 1.85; 2.21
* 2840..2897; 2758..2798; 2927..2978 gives -4.2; 1.57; 2.08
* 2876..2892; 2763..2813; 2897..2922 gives -4.8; 1.46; 1.55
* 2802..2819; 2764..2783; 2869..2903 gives 6.0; 1.64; 1.97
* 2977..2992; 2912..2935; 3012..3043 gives -2.0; 1.53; 2.24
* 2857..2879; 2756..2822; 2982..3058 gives -4.5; 1.41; 2.22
